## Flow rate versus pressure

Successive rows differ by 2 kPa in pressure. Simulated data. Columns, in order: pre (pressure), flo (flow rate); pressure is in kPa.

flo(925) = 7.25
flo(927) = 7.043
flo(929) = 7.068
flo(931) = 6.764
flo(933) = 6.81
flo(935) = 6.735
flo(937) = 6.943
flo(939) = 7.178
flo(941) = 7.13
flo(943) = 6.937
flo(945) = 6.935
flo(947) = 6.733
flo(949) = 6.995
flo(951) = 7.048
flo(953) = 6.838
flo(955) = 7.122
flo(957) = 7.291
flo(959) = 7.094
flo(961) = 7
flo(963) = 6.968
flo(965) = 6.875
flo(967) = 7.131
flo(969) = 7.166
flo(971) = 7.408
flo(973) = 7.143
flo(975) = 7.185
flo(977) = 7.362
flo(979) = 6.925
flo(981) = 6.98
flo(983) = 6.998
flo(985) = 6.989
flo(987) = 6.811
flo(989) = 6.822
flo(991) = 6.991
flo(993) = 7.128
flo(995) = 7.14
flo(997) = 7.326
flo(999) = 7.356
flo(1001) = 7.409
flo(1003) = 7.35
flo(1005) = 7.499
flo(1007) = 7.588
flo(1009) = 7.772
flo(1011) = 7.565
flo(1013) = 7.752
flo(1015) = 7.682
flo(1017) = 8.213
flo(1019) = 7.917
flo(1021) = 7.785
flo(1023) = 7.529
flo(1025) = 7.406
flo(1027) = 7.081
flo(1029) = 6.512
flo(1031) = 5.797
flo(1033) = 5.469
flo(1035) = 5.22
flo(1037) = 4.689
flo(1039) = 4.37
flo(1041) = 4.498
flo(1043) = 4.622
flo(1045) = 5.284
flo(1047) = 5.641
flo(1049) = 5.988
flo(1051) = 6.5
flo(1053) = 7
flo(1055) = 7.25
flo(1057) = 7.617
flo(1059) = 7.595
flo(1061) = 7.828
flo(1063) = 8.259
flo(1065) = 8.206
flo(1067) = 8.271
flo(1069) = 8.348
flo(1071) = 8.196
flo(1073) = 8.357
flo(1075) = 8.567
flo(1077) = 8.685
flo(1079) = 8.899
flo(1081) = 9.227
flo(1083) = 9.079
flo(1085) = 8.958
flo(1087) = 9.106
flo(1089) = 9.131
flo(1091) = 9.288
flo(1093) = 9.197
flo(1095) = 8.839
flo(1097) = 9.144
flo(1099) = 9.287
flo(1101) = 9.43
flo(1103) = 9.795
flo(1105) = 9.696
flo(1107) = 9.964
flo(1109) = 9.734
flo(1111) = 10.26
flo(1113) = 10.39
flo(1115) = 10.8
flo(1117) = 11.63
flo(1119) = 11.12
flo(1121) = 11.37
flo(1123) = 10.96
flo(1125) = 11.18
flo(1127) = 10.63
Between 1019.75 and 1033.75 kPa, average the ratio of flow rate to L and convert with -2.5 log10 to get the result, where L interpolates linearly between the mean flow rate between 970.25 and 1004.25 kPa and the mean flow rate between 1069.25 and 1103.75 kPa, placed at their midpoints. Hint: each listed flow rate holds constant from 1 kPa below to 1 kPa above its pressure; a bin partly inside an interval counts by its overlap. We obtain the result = 0.152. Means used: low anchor 7.14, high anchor 8.99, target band 6.84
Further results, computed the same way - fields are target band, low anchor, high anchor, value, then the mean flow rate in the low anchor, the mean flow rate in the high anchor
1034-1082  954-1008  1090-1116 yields 0.241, 7.15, 9.68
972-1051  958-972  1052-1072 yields 0.104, 7.09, 7.86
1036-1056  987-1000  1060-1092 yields 0.404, 7.1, 8.65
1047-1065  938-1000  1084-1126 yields 0.231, 7.06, 9.97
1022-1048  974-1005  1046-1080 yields 0.295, 7.13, 7.72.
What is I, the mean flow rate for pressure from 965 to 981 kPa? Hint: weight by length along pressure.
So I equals 7.16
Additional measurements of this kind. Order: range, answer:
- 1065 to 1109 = 9.02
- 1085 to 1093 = 9.15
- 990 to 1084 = 7.2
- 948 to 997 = 7.06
